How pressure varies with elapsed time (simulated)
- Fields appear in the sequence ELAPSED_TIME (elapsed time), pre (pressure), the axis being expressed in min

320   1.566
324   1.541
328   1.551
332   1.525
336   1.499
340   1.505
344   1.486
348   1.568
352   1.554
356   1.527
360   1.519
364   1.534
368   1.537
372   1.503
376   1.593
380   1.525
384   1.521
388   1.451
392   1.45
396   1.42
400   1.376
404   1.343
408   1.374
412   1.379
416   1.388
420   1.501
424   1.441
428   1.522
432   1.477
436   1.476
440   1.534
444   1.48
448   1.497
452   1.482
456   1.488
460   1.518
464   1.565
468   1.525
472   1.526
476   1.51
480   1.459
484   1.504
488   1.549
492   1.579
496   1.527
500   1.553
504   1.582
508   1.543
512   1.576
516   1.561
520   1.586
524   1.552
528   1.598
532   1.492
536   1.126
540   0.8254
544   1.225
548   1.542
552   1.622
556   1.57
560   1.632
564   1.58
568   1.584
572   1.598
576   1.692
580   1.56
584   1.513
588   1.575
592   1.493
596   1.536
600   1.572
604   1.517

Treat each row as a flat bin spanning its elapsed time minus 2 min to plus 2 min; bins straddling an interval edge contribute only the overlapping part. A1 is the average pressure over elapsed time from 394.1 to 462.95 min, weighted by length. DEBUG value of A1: 1.45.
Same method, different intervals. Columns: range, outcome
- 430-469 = 1.5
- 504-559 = 1.46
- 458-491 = 1.52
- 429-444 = 1.5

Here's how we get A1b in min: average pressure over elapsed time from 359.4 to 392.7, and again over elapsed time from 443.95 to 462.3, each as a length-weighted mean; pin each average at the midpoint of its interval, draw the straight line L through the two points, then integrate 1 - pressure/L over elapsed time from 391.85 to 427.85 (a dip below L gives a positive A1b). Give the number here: 2.3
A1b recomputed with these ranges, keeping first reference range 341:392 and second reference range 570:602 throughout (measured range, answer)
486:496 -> -0.1 min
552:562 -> -0.3 min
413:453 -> 1.5 min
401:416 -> 1.6 min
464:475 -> 0.1 min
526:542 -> 3.0 min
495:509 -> 0.0 min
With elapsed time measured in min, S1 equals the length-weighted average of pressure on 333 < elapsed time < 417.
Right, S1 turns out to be 1.48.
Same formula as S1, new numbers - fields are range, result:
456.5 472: 1.53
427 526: 1.53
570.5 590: 1.59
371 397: 1.5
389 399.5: 1.43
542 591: 1.56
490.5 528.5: 1.56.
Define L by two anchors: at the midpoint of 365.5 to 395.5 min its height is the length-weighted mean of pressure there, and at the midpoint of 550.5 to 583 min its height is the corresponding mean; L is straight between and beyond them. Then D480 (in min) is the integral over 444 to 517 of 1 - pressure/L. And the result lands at 1.4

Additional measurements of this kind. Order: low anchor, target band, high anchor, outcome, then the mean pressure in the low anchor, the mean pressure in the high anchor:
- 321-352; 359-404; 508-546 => 0.4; 1.53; 1.4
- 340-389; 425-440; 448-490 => 0.2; 1.53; 1.51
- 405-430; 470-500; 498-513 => 0.2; 1.43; 1.56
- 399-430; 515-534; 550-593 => -0.3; 1.42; 1.59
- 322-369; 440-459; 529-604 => 0.2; 1.53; 1.49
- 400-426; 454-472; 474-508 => -0.5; 1.4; 1.53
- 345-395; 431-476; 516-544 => -2.1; 1.52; 1.37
